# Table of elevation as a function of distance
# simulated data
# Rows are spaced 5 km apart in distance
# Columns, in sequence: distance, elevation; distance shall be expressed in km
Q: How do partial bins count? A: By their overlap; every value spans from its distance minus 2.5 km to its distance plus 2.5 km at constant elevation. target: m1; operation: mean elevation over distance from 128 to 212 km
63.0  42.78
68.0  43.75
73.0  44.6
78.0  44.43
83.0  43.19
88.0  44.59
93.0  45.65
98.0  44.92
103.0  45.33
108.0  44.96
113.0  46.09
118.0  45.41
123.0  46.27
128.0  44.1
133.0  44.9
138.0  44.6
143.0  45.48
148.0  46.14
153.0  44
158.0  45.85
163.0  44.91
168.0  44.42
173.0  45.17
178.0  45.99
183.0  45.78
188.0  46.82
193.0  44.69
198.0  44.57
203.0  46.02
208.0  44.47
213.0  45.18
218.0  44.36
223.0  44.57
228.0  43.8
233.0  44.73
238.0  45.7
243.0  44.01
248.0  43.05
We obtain 45.2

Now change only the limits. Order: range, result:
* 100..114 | 45.4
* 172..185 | 45.7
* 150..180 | 45.1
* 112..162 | 45.2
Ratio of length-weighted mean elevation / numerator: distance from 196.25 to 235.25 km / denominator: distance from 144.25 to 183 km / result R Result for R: 1.0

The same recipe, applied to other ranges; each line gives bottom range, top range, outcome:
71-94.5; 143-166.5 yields 1.02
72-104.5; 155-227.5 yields 1.01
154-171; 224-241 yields 0.99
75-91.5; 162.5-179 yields 1.02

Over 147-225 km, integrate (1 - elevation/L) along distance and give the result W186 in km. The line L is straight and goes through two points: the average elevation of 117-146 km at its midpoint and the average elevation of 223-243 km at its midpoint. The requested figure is -0.5 km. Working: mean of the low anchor 45.1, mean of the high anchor 44.6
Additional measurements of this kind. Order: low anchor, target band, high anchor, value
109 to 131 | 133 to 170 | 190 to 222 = 0.14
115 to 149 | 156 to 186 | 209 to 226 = -0.26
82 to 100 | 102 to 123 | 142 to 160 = -0.29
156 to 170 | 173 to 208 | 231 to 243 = -0.39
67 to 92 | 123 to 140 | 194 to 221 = -0.11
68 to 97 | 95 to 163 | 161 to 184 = -0.57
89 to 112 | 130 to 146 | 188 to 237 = 0.04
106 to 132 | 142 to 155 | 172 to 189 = 0.11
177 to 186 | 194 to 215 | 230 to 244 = 0.21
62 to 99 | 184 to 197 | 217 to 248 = -0.36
